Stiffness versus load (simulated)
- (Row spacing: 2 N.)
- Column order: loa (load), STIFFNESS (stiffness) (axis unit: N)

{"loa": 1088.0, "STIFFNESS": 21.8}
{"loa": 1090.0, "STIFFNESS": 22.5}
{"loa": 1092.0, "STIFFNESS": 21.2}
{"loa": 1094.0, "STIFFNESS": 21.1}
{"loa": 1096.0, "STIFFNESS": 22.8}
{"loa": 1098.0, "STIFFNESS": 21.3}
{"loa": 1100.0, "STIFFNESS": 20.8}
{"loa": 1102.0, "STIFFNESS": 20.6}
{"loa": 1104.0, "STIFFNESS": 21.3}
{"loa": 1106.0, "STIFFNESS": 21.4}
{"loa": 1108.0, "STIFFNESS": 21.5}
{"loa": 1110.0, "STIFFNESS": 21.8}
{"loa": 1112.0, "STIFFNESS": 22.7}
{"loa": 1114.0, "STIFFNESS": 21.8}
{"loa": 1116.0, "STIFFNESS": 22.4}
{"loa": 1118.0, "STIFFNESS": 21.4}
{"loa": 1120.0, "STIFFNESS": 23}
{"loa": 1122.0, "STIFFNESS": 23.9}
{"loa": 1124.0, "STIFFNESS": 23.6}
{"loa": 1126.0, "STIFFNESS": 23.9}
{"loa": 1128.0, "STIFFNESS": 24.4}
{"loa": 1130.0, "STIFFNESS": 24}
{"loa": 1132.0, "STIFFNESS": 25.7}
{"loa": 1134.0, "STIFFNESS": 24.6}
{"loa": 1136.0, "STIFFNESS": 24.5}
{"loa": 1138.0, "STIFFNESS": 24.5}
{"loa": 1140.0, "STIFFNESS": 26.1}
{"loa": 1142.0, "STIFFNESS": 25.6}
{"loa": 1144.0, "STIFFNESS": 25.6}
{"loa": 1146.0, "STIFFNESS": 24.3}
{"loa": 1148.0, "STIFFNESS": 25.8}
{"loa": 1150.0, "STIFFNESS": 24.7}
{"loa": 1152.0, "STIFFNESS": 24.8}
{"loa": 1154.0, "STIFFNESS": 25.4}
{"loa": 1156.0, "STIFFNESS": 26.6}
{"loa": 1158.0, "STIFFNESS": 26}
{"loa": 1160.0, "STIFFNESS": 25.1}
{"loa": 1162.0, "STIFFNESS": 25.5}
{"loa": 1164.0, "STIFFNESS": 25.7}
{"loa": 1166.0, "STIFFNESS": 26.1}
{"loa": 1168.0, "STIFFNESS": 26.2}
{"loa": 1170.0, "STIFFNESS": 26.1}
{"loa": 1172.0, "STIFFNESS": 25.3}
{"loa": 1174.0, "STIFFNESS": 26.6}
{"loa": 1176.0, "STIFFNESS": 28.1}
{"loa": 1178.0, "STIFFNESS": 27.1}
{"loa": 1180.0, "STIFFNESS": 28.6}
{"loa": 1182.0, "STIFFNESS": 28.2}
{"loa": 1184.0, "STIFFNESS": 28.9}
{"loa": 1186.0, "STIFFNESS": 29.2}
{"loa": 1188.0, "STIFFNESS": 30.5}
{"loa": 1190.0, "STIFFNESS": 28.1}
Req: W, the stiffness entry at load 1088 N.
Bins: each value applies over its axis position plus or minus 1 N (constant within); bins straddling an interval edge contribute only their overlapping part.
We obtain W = 21.8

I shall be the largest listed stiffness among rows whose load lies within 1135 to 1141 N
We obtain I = 26.1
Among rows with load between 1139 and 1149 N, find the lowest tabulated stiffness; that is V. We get 24.3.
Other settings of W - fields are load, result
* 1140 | 26.1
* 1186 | 29.2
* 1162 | 25.5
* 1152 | 24.8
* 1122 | 23.9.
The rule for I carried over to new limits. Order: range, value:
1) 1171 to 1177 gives 28.1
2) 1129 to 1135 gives 25.7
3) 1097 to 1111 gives 21.8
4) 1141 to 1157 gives 26.6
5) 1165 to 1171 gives 26.2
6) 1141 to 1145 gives 25.6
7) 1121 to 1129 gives 24.4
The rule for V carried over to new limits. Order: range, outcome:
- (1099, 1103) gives 20.6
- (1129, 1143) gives 24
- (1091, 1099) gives 21.1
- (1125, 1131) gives 23.9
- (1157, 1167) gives 25.1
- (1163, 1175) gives 25.3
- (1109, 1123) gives 21.4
